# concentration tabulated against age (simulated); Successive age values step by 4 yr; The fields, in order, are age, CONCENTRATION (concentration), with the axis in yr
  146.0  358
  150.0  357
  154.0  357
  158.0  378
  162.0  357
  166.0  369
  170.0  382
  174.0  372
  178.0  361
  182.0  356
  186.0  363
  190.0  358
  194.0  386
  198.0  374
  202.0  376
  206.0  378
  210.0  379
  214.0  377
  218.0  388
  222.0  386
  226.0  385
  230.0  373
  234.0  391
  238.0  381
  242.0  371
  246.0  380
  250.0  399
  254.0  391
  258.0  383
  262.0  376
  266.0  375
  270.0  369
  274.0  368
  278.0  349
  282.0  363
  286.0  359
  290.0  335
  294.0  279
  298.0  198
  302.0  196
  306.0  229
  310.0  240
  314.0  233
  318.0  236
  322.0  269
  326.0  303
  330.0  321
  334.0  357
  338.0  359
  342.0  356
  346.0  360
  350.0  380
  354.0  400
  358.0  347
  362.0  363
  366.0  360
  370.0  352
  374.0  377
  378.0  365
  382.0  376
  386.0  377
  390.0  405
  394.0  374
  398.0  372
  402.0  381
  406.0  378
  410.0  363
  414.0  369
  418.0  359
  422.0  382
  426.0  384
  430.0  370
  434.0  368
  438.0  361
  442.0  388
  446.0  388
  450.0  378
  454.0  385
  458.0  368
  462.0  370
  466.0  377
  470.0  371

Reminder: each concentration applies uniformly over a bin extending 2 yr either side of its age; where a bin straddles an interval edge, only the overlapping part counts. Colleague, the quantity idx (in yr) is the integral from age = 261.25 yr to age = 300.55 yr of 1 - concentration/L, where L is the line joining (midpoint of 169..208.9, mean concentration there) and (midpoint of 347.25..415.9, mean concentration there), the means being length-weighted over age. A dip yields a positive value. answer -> 4.0 yr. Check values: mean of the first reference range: 371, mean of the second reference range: 373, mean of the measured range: 334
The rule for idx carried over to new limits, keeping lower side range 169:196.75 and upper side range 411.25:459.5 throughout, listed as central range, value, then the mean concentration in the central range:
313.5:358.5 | 5.2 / 329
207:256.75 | -1.9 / 383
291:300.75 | 3.3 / 245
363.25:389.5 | 0.2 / 370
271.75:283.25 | 0.3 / 360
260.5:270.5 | -0.1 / 374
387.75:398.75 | -0.3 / 385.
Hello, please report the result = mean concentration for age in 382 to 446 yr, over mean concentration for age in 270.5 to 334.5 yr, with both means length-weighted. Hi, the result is 1.30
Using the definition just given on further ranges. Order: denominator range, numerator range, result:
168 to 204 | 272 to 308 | 0.80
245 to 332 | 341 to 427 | 1.18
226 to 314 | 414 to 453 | 1.11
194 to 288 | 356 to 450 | 0.99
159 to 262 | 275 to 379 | 0.85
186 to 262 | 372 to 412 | 0.99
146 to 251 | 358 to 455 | 1.00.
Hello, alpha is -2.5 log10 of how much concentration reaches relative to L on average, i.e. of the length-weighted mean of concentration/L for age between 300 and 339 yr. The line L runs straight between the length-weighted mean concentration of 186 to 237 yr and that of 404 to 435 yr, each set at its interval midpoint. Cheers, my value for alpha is 0.35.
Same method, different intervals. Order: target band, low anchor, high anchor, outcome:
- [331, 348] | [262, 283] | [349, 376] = 0.035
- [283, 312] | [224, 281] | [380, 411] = 0.382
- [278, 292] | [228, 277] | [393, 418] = 0.077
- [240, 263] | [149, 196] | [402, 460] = -0.042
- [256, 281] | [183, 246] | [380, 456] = 0.022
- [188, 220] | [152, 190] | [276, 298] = -0.069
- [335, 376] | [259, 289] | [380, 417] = 0.022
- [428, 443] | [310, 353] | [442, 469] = -0.007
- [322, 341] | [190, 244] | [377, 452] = 0.148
